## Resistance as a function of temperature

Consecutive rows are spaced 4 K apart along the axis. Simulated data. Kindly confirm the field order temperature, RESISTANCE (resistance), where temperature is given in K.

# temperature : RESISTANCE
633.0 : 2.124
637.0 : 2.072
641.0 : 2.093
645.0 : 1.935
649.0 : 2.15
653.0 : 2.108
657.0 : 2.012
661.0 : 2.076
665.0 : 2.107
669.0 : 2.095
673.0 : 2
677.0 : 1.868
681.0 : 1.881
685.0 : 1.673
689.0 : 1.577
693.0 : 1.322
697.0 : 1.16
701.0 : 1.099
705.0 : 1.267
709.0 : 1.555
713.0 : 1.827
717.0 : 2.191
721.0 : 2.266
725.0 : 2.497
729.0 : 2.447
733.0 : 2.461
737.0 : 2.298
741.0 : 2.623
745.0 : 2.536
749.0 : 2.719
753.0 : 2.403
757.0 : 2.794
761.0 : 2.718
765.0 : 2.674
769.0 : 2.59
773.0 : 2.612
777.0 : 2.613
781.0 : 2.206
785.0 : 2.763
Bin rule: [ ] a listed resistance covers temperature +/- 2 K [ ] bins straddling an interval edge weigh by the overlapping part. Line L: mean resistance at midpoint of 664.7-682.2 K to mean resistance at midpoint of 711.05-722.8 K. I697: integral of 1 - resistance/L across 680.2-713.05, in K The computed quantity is 9.51 K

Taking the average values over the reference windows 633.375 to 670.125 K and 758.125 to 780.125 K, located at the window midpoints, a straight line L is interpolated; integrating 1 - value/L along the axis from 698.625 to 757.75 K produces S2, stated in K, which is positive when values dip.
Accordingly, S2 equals 6.5 K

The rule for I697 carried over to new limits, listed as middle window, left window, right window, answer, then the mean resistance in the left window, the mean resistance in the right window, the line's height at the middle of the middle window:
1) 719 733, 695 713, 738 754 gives -3.07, 1.33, 2.56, 1.98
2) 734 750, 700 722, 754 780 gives -2.21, 1.7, 2.64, 2.22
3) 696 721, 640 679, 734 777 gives 7.97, 2.04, 2.59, 2.32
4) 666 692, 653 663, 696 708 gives -2.89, 2.06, 1.21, 1.65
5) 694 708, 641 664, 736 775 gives 6.67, 2.06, 2.6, 2.32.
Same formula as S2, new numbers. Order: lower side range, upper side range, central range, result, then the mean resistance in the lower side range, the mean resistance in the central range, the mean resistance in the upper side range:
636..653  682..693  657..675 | -2.3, 2.07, 2.06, 1.59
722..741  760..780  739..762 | -0.9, 2.44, 2.63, 2.62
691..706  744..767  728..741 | -2.0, 1.21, 2.43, 2.65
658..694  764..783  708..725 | 0.8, 1.86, 2.05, 2.53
